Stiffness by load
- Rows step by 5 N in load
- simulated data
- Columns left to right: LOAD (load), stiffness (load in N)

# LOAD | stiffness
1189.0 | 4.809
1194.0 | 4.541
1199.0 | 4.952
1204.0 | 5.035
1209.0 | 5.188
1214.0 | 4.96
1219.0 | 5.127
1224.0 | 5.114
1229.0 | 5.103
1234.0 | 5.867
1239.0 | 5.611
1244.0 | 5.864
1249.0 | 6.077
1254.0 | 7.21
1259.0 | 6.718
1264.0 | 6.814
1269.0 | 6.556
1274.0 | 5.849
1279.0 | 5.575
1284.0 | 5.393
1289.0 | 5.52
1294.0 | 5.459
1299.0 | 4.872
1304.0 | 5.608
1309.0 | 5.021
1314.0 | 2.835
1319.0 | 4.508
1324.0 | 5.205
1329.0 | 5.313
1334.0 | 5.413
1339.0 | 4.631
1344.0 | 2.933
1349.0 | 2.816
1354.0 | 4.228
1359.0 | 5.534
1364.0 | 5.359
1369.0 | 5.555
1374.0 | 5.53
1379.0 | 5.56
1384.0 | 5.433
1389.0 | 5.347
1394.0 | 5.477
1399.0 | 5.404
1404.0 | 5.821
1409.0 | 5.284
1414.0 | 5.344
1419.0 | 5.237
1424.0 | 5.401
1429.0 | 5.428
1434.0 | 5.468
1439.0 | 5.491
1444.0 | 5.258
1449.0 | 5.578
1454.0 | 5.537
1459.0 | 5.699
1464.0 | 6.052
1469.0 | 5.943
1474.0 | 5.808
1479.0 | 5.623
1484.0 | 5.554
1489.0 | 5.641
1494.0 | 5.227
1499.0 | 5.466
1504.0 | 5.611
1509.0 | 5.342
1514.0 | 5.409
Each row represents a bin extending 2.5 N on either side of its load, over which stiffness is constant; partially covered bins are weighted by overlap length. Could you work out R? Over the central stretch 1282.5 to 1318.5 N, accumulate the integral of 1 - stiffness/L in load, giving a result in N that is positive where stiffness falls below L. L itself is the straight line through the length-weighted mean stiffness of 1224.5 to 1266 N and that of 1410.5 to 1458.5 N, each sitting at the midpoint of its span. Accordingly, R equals 6.0 N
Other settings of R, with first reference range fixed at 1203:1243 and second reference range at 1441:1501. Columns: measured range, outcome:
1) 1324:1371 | 6.79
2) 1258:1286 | -4.12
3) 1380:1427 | 0.88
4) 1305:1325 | 3.64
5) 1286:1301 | 0.21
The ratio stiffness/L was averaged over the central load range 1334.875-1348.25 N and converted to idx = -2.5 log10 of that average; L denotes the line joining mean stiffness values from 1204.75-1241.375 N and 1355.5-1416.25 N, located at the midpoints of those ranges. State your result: 0.37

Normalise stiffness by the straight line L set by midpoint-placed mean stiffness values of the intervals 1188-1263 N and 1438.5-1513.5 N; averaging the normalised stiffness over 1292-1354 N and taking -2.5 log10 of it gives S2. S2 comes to 0.22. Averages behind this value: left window 5.52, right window 5.59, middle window 4.53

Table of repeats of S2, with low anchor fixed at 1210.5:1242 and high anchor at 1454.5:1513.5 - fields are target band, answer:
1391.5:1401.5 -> 0.01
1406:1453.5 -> 0.03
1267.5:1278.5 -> -0.13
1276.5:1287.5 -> -0.02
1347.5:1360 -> 0.30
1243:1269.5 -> -0.23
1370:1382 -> -0.01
